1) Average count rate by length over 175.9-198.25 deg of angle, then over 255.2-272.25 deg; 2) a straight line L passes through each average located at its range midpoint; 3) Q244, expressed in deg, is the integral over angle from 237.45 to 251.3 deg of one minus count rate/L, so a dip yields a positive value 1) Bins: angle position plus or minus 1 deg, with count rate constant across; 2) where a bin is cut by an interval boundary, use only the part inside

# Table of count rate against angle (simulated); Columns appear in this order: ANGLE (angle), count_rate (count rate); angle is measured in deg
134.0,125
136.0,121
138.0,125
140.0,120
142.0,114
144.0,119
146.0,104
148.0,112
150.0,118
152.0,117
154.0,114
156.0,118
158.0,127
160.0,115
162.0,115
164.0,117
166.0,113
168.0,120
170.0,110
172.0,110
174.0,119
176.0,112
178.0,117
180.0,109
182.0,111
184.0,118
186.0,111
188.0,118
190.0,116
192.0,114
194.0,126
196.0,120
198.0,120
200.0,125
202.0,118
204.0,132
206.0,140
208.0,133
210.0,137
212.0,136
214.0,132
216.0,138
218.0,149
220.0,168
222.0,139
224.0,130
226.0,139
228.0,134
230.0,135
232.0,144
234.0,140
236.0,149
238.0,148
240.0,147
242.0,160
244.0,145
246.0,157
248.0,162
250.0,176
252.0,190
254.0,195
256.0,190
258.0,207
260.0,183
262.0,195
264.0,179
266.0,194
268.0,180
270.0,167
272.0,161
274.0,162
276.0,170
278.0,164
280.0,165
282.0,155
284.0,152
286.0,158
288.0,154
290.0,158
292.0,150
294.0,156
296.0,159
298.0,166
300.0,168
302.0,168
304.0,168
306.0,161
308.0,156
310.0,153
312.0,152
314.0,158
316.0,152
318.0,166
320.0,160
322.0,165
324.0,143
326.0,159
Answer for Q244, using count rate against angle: 0.8 deg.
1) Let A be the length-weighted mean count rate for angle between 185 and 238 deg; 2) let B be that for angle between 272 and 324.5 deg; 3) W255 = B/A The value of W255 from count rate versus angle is 1.20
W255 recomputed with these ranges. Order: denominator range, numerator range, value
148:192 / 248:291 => 1.51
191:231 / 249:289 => 1.31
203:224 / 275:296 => 1.13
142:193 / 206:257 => 1.31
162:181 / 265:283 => 1.48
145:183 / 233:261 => 1.46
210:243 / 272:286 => 1.13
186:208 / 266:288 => 1.34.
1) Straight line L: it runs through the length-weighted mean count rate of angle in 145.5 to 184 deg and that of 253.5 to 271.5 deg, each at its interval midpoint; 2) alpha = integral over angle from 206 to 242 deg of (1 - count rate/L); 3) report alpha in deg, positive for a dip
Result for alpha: 3.81 deg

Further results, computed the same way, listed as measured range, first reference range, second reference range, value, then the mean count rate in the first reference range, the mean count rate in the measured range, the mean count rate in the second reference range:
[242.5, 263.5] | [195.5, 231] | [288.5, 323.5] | -4.9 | 135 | 180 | 159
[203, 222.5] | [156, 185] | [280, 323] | -1.7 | 115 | 140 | 159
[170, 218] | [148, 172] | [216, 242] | 2.8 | 116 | 123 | 144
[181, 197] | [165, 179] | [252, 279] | 1.2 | 114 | 117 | 181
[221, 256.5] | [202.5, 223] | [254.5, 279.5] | 1.2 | 140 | 154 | 179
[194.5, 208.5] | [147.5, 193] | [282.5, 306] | 0.0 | 115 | 127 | 160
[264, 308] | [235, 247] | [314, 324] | -2.4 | 151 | 164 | 159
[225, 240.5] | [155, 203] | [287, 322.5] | -0.8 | 117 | 142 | 159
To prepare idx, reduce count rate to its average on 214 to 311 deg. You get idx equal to 161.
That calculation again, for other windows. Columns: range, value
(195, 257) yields 146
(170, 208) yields 119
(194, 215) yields 129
